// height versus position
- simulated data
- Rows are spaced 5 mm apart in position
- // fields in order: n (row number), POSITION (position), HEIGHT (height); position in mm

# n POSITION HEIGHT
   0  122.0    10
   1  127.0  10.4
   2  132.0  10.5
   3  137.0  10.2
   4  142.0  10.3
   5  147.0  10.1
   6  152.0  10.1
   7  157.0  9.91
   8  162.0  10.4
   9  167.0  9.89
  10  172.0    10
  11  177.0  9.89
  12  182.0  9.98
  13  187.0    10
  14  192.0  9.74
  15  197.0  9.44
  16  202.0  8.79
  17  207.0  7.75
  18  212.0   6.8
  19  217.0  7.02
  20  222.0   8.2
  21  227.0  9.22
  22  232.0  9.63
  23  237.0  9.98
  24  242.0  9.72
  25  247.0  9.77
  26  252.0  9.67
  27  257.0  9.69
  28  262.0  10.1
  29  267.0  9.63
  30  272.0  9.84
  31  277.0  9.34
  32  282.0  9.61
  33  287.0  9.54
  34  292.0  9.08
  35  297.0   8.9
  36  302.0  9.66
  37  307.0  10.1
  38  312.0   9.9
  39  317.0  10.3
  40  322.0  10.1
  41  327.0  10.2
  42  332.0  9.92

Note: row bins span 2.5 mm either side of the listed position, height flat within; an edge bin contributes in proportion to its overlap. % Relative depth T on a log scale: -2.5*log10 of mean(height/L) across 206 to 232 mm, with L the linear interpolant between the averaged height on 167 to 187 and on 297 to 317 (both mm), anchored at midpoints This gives 0.24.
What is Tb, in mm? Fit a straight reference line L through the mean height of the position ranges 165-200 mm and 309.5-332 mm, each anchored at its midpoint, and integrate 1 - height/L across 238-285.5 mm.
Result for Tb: 1.3 mm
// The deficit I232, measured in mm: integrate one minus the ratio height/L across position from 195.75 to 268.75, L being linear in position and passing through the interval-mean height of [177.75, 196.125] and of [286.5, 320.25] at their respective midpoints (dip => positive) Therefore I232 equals 5.7 mm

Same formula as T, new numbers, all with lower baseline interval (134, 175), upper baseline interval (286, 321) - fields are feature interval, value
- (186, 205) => 0.07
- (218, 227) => 0.19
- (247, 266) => 0.00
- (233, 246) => 0.00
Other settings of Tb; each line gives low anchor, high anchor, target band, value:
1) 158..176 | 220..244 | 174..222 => 4.6 mm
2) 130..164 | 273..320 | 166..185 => 0.3 mm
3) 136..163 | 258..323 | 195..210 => 2.1 mm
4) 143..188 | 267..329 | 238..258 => 0.2 mm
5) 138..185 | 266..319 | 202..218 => 4.0 mm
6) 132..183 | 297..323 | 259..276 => 0.3 mm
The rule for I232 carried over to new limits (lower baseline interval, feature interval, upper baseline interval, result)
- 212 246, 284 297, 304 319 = 0.69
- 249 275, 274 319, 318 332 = 1.67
